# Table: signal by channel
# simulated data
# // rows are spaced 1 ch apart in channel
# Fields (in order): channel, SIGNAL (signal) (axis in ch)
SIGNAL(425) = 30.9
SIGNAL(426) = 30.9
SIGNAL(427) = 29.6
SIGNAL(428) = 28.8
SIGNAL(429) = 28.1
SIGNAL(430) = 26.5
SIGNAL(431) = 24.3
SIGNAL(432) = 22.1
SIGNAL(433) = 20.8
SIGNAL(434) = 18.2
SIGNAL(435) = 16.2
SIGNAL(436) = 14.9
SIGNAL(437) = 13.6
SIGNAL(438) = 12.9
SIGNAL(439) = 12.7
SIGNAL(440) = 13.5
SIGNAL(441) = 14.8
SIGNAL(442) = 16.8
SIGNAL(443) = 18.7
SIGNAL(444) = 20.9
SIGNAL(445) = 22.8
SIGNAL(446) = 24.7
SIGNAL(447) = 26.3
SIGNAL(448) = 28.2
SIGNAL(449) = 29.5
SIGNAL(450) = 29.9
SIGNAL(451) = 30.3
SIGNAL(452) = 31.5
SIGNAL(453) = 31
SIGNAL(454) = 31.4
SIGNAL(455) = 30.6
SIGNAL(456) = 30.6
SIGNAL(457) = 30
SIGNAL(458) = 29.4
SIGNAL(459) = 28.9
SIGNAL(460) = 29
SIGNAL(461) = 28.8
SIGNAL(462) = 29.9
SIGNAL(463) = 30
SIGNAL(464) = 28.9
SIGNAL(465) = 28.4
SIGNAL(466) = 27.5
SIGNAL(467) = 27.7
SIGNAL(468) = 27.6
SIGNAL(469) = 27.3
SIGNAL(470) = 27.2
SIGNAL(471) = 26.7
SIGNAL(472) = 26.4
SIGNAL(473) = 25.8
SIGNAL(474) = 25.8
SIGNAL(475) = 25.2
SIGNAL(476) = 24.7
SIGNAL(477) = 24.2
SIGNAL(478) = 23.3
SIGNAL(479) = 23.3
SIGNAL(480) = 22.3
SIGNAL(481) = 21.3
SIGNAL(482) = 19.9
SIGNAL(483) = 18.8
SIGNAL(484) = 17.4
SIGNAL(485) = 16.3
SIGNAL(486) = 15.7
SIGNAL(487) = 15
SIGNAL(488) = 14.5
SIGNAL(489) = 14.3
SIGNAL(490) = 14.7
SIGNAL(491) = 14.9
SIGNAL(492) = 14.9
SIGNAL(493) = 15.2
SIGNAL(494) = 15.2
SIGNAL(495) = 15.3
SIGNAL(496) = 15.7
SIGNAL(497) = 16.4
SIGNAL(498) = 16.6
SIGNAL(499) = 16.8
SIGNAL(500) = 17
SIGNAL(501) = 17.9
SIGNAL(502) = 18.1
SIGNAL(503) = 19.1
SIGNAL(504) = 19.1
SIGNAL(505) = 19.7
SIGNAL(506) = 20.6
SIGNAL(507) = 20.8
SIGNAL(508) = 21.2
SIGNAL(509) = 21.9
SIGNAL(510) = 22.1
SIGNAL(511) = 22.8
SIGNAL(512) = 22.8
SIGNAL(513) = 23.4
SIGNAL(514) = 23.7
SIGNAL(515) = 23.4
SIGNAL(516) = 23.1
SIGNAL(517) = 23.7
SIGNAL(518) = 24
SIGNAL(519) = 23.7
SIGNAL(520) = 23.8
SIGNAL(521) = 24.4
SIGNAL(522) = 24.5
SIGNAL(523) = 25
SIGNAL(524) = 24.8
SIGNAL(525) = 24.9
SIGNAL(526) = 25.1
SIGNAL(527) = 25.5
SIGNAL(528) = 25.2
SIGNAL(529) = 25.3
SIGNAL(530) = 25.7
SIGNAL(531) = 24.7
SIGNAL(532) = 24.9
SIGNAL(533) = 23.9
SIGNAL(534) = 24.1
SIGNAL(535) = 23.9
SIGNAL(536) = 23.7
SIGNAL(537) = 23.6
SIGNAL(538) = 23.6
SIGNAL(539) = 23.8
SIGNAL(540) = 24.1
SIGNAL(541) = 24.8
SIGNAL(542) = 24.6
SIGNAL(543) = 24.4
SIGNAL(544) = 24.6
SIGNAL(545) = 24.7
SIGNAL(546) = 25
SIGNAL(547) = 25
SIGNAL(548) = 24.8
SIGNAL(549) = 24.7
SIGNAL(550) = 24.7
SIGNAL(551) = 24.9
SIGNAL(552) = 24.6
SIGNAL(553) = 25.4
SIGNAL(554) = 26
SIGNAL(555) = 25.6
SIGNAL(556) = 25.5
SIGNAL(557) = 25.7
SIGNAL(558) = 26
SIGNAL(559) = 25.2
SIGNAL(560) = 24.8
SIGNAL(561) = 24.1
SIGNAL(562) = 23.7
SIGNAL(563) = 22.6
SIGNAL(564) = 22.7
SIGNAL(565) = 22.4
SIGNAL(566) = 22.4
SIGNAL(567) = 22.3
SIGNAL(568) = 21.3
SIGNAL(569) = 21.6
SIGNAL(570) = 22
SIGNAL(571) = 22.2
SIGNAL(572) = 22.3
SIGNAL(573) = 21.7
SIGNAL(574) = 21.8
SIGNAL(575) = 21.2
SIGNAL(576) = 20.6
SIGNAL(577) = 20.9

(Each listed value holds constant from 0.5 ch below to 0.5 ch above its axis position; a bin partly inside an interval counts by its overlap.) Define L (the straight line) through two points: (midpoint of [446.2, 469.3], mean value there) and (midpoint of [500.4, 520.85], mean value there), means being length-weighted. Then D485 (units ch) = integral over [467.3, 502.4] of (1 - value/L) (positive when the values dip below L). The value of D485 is 7.9 ch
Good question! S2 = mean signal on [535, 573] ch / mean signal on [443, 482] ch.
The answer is 0.9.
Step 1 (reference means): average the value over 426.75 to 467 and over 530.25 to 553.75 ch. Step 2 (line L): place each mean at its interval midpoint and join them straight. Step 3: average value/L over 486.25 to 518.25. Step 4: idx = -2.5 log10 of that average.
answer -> 0.292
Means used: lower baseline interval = 24.8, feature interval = 18.8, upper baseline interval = 24.5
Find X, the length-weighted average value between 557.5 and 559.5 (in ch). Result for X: 25.6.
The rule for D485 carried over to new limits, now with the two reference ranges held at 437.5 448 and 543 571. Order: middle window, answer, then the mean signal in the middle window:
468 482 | -3.1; 24.8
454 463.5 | -4.9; 29.8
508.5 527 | -1.2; 23.8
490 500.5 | 2.7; 15.7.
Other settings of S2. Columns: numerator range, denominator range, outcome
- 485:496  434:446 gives 0.91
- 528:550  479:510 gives 1.38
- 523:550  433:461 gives 1.04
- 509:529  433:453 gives 1.14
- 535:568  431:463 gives 1.02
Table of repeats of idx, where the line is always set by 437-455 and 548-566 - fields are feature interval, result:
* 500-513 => 0.17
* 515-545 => -0.01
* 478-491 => 0.30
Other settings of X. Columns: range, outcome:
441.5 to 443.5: 17.8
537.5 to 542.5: 24.2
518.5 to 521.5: 24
